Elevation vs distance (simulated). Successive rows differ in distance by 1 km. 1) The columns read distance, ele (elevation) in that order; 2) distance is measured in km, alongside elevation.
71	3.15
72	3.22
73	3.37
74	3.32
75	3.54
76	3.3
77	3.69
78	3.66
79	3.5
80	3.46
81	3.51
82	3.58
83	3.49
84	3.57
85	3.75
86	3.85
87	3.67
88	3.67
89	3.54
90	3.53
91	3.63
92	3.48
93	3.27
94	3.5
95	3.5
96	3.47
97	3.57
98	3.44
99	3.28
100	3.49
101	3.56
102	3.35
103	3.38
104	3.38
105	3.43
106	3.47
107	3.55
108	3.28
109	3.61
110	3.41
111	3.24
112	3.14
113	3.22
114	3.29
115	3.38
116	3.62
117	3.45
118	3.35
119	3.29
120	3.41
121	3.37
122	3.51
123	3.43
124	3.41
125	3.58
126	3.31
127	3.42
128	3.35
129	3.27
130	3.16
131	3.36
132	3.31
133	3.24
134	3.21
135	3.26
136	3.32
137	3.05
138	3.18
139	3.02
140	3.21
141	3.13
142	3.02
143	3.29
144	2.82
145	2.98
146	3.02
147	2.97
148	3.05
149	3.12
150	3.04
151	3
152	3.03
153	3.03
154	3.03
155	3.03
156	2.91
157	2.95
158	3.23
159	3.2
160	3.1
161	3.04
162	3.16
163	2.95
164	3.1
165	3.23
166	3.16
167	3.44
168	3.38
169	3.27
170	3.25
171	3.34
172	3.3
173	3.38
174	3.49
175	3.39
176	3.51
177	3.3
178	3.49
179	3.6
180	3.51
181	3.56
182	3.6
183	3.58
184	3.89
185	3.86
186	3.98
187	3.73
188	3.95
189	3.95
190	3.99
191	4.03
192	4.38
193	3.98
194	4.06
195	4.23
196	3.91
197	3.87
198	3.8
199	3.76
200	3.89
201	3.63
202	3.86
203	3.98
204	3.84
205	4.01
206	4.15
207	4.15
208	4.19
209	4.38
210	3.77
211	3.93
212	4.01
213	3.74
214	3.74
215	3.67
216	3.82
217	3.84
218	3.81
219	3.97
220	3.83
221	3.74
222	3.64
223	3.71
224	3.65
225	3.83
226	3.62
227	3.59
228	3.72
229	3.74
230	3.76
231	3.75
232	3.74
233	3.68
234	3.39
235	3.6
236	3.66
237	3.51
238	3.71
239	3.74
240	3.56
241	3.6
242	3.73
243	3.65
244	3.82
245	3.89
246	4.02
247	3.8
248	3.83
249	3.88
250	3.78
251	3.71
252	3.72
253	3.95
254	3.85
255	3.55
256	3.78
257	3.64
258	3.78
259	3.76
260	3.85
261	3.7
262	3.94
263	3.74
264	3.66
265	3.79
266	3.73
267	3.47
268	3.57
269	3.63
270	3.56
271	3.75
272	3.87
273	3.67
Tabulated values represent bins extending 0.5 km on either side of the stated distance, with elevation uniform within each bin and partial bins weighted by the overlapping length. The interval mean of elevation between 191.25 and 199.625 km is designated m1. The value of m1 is 4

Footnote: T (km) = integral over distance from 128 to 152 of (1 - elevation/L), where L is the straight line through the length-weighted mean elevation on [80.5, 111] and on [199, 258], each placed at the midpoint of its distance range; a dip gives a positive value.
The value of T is 3.1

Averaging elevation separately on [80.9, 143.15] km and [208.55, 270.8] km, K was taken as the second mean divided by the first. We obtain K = 1.10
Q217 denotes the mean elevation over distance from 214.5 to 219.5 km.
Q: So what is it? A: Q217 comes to 3.82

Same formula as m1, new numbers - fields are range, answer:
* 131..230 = 3.53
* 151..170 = 3.12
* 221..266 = 3.73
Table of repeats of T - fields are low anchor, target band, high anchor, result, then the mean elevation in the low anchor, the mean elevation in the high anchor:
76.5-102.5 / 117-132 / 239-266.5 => 0.9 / 3.54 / 3.77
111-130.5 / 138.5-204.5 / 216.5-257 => 1.8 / 3.36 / 3.73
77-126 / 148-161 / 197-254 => 2.0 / 3.47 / 3.8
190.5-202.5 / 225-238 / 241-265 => 0.6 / 3.95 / 3.78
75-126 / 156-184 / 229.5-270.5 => 2.1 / 3.47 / 3.72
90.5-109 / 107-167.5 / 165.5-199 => 5.7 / 3.45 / 3.67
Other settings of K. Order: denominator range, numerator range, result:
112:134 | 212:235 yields 1.11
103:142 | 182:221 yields 1.18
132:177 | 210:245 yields 1.18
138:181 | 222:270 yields 1.17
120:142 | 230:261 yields 1.14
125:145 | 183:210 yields 1.24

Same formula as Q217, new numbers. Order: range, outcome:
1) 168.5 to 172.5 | 3.29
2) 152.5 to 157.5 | 2.99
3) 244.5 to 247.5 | 3.9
